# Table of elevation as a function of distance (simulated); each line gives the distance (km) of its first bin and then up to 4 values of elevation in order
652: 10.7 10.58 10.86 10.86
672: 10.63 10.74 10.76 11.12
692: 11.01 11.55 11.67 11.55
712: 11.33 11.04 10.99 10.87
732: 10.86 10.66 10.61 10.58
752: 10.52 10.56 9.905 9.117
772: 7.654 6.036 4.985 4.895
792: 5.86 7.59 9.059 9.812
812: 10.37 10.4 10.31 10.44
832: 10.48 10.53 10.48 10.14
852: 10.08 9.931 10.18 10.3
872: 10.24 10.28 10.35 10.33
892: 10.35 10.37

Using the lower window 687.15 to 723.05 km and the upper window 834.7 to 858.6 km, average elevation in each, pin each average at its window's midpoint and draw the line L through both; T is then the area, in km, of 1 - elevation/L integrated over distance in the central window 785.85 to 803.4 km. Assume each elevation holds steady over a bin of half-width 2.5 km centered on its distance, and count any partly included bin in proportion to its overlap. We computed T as 6.2 km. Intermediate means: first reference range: 11.3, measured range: 6.86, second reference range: 10.2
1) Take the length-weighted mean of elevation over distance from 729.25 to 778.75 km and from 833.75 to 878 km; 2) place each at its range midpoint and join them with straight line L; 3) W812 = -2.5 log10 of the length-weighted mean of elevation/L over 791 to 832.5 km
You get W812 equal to 0.06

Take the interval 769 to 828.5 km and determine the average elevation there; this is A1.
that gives 8.09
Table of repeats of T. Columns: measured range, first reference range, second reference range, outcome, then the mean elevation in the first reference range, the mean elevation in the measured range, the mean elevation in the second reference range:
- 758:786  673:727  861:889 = 8.4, 11.1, 7.56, 10.3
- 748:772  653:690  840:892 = 1.7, 10.8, 9.81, 10.2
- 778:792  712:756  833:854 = 7.1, 10.8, 5.22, 10.3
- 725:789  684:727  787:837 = 8.0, 11.3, 9.04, 9.2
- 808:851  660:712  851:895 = 0.3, 11.1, 10.4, 10.2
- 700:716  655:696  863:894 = -1.0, 10.8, 11.5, 10.3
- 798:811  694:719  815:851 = 1.6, 11.4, 9.33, 10.4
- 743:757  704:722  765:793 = -3.3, 11.3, 10.6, 6.41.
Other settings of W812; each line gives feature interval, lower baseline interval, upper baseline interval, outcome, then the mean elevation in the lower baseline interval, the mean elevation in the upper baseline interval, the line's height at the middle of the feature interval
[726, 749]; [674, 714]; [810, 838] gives 0.02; 11.2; 10.4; 10.9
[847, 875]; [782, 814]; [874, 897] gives -0.06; 7.66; 10.3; 9.58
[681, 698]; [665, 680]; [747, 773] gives -0.06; 10.7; 9.76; 10.5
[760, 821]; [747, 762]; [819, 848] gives 0.29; 10.4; 10.4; 10.4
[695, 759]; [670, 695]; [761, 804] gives -0.20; 10.9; 7.12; 9.2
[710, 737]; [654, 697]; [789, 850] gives -0.06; 10.9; 9.59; 10.4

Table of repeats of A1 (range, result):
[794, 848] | 9.92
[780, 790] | 4.98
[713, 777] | 10.1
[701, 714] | 11.5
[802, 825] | 10.1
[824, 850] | 10.4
